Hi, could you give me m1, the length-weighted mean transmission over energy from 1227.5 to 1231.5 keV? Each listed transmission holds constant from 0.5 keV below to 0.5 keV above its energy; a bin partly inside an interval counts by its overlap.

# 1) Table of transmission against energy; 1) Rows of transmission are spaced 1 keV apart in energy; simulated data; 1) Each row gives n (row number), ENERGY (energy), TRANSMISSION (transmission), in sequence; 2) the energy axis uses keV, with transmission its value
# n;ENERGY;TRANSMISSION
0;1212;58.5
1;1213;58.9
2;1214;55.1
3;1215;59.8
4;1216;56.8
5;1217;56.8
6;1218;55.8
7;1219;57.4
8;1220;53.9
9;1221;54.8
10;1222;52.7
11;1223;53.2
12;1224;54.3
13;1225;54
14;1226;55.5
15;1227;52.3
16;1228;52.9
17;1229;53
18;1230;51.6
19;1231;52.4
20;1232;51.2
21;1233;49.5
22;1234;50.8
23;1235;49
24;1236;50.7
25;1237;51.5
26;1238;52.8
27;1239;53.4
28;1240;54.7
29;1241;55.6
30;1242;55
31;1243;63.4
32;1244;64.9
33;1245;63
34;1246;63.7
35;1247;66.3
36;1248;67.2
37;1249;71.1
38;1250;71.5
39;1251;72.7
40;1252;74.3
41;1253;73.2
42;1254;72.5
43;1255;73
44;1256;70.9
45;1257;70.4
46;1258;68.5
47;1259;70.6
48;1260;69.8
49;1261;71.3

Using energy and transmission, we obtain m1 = 52.5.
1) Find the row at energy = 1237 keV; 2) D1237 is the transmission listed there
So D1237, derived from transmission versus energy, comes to 51.5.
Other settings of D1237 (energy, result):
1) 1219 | 57.4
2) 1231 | 52.4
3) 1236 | 50.7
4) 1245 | 63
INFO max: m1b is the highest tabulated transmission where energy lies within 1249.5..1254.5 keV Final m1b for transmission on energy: 74.3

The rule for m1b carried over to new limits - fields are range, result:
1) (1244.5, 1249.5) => 71.1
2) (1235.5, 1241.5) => 55.6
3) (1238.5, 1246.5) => 64.9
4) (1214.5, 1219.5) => 59.8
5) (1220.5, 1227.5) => 55.5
